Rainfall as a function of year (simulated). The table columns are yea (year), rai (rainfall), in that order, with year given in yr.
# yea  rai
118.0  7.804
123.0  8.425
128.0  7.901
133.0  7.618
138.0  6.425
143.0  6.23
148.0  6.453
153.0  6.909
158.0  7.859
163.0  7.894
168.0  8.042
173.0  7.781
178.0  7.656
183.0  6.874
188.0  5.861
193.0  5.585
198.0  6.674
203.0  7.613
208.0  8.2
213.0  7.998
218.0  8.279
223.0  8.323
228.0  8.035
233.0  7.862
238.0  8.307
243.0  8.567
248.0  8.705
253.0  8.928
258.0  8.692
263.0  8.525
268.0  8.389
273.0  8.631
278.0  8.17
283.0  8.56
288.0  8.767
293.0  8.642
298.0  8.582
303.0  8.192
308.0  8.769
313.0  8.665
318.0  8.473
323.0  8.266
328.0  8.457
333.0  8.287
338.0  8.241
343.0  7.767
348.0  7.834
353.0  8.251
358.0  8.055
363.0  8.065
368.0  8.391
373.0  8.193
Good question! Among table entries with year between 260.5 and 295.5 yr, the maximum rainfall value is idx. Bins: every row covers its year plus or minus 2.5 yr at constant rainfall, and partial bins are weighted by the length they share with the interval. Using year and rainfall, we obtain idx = 8.767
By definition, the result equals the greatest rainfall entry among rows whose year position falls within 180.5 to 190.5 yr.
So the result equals 6.874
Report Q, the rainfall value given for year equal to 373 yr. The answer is 8.193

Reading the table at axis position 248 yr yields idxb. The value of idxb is 8.705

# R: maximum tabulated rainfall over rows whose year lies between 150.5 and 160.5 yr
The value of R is 7.859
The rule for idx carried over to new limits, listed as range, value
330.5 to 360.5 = 8.287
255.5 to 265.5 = 8.692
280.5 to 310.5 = 8.769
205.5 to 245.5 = 8.567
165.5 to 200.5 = 8.042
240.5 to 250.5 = 8.705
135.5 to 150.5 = 6.453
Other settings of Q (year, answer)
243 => 8.567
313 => 8.665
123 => 8.425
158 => 7.859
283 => 8.56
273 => 8.631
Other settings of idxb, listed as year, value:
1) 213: 7.998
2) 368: 8.391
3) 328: 8.457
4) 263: 8.525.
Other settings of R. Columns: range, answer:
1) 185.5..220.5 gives 8.279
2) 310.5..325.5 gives 8.665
